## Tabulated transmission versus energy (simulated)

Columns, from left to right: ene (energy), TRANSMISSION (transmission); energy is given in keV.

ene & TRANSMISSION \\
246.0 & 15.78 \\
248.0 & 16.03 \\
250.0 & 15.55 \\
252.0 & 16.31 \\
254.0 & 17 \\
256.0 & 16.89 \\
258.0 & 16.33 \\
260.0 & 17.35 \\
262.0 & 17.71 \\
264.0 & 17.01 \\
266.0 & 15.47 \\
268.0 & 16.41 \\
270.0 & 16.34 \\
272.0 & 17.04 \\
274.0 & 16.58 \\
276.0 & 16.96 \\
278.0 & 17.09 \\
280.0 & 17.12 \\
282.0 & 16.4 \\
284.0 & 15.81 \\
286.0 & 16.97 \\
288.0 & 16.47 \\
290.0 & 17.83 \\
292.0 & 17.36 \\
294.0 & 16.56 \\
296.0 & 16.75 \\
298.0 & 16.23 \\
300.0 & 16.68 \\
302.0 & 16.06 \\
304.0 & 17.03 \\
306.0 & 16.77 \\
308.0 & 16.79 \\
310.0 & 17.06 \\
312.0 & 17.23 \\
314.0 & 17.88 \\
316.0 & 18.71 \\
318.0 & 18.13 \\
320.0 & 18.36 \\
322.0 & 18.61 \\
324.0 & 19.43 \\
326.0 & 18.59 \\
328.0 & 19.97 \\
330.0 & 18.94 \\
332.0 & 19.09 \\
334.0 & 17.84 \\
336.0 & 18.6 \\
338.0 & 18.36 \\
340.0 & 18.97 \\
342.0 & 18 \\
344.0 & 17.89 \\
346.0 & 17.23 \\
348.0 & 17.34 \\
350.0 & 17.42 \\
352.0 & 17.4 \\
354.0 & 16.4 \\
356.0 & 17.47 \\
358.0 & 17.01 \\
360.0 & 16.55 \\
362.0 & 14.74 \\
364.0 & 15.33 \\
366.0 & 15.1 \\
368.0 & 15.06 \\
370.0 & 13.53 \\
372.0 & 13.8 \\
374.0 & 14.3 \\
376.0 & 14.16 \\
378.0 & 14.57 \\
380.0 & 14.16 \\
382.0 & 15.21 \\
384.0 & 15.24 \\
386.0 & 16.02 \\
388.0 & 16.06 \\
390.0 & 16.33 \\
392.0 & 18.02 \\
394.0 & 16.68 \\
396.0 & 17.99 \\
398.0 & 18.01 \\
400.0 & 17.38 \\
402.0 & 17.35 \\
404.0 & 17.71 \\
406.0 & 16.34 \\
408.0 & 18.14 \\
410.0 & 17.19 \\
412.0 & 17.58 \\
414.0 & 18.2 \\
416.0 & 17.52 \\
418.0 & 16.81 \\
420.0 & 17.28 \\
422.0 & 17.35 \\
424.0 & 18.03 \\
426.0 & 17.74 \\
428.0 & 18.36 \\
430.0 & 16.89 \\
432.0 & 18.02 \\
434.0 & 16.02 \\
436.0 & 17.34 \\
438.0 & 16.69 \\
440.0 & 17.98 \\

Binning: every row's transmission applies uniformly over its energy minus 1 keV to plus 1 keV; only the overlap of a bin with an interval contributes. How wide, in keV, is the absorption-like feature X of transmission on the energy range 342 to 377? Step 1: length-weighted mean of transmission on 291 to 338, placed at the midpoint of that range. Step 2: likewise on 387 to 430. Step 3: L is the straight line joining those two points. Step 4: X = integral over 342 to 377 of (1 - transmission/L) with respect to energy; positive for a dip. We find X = 3.2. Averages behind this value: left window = 17.8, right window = 17.4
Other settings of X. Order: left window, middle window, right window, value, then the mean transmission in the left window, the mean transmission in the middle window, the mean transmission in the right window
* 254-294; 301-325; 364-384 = -2.7 keV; 16.8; 17.7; 14.5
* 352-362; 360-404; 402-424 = 3.4 keV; 16.7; 15.7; 17.4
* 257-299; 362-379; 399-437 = 2.7 keV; 16.8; 14.5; 17.4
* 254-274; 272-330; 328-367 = -1.1 keV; 16.7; 17.4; 17.4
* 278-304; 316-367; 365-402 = -4.9 keV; 16.7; 17.7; 15.7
